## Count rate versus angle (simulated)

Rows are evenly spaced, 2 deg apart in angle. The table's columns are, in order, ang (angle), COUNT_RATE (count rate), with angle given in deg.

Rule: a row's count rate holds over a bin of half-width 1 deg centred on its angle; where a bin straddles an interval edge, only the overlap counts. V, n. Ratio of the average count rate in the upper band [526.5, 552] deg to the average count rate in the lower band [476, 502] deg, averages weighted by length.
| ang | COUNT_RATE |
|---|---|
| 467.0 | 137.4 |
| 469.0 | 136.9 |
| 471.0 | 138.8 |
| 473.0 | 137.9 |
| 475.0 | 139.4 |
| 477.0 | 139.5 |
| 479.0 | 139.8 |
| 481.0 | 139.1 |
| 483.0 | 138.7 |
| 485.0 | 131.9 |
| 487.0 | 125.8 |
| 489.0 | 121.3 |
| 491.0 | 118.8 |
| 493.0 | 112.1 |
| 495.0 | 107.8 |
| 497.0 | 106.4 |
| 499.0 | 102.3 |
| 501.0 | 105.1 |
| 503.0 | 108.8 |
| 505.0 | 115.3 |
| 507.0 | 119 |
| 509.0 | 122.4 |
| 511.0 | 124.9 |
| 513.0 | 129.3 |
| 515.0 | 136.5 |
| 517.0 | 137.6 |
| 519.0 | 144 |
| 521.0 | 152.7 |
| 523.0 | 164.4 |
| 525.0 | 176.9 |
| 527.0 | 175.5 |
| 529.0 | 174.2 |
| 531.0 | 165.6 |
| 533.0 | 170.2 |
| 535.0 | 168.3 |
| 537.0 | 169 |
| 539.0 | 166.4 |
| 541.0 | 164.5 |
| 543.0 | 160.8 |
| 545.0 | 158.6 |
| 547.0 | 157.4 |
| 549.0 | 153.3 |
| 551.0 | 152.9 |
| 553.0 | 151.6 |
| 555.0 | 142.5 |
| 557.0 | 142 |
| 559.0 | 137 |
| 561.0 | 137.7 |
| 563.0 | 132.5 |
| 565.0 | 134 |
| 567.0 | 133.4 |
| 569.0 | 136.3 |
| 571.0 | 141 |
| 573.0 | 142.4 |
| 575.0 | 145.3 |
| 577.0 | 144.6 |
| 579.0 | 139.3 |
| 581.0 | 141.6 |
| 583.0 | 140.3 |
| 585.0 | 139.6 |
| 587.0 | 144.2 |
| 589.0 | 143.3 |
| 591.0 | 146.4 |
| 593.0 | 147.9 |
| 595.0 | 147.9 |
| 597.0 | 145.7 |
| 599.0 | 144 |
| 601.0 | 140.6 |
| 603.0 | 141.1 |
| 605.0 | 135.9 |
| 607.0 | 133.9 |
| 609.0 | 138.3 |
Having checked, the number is 1.3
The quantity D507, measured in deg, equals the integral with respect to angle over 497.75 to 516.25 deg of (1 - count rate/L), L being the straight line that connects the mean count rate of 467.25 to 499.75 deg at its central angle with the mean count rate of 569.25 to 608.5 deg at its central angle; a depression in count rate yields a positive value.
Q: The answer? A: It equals 1.8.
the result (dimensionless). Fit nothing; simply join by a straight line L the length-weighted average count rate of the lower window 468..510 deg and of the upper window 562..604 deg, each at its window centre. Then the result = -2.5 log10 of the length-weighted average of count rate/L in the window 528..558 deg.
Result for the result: -0.19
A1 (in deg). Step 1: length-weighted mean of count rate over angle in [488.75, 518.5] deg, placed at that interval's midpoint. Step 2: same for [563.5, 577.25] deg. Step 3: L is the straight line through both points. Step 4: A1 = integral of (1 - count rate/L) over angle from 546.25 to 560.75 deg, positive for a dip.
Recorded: -1.49 deg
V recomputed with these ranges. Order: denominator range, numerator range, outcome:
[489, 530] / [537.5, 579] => 1.12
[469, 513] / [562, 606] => 1.14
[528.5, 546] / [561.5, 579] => 0.83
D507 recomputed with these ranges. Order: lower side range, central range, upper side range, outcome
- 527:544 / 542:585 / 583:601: 3.39 deg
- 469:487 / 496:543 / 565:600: -1.48 deg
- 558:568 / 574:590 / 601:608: -0.73 deg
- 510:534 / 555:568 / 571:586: 0.80 deg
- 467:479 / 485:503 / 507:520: 2.88 deg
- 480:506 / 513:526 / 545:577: -2.27 deg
